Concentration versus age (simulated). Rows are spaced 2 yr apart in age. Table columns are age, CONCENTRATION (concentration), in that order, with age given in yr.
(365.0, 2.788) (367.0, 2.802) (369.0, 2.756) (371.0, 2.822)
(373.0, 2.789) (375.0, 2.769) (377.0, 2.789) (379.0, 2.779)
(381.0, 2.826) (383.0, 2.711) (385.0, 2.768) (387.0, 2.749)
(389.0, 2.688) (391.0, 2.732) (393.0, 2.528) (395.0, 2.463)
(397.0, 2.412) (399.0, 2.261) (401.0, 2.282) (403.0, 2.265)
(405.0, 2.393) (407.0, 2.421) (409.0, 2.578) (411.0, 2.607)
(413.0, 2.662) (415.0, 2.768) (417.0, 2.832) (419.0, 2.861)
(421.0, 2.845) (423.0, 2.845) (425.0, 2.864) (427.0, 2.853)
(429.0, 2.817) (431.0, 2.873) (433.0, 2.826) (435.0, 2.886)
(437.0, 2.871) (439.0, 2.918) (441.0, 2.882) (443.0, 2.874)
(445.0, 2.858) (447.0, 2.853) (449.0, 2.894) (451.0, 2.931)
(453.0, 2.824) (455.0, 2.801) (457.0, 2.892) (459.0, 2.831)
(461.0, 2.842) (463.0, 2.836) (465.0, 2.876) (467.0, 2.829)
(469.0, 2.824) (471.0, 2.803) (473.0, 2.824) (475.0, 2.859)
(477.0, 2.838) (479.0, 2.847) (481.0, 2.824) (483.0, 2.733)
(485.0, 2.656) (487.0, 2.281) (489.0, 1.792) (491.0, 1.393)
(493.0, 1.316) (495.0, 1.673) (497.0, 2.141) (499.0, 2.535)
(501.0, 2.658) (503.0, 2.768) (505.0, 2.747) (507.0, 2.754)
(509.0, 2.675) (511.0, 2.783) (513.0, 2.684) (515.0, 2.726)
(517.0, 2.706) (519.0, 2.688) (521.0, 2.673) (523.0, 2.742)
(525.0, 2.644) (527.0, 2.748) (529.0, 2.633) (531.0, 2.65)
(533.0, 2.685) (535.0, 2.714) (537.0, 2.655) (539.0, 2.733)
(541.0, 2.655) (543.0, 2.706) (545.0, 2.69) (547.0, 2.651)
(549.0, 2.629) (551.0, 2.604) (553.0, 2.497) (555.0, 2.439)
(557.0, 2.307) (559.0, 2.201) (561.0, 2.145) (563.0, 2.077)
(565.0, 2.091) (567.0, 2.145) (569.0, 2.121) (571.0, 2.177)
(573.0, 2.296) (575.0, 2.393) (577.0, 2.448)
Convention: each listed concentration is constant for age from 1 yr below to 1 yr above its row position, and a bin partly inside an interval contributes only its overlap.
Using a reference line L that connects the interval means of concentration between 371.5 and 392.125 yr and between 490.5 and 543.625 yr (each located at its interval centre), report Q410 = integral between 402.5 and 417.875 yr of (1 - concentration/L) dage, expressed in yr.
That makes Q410 0.8 yr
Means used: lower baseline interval 2.76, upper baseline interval 2.55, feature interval 2.57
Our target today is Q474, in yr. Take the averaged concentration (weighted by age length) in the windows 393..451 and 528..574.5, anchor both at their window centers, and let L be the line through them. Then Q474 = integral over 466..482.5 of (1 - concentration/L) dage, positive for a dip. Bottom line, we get -1.4 yr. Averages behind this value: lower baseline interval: 2.71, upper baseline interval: 2.46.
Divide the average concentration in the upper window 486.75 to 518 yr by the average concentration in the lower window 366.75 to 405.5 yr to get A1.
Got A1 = 0.90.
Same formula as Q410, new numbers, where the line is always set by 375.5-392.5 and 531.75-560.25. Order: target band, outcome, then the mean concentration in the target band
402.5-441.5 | -0.6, 2.75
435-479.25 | -3.0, 2.86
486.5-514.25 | 3.4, 2.3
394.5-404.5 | 1.5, 2.33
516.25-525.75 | -0.3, 2.69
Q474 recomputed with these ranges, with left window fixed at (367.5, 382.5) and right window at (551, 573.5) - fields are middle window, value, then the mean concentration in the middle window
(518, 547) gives -4.45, 2.69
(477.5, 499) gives 2.29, 2.2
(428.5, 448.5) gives -2.04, 2.87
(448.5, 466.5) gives -2.19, 2.86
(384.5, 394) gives 0.20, 2.69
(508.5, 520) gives -1.59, 2.71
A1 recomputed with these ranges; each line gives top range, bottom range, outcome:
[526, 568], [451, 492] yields 0.94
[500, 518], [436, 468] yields 0.95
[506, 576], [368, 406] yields 0.97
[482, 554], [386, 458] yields 0.93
